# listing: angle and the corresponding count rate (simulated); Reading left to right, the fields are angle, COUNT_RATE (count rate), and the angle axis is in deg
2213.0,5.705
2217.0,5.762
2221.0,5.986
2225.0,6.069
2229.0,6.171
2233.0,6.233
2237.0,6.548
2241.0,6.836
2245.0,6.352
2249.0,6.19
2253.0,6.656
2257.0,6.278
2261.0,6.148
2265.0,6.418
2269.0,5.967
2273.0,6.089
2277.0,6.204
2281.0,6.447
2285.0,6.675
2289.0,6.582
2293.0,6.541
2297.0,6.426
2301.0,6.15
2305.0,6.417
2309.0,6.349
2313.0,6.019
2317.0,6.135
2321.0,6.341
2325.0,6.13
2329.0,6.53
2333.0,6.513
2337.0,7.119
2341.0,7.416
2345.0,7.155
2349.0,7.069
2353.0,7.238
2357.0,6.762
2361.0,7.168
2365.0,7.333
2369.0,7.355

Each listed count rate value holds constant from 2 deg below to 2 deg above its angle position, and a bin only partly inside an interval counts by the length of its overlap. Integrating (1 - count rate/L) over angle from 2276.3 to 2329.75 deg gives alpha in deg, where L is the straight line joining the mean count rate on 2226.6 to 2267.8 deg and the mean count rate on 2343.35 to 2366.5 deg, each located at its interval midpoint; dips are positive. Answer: 3.2 deg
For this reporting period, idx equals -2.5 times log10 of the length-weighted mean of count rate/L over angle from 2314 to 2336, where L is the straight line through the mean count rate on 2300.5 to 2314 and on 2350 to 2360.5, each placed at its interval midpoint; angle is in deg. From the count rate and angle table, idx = 0.03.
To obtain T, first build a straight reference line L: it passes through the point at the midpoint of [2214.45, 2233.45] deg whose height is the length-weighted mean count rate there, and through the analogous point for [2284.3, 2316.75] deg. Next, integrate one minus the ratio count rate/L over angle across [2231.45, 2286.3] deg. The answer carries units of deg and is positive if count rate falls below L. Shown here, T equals -1.59 deg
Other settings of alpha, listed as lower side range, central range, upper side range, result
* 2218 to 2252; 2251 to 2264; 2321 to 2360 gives 0.10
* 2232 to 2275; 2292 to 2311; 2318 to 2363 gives 0.71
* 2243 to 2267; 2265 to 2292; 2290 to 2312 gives 0.06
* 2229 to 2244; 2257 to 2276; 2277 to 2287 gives 0.92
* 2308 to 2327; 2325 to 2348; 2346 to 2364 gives -0.82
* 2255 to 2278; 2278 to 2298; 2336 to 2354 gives -0.19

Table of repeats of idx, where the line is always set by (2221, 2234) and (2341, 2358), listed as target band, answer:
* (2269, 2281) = 0.06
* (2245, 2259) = -0.01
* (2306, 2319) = 0.10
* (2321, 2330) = 0.10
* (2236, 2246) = -0.06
